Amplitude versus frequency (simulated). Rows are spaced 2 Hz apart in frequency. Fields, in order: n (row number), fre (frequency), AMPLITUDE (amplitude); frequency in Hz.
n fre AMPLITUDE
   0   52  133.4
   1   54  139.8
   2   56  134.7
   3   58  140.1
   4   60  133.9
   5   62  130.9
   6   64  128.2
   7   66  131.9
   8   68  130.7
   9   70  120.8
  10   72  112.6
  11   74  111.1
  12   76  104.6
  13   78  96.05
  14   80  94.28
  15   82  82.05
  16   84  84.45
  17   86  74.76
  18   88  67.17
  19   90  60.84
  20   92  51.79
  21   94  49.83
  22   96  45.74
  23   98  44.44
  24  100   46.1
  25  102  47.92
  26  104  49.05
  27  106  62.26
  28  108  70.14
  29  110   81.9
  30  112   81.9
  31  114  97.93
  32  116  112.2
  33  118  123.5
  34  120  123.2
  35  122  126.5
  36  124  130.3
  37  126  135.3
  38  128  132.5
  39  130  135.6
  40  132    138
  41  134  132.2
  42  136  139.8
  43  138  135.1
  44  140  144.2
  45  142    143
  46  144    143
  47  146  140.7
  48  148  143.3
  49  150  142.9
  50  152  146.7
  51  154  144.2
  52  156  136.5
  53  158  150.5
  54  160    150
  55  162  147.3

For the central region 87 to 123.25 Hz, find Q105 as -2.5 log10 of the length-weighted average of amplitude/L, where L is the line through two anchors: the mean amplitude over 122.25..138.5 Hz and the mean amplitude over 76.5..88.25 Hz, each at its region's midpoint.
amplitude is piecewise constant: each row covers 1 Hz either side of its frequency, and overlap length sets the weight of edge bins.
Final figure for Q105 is 0.42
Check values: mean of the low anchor 85.1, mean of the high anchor 134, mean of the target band 75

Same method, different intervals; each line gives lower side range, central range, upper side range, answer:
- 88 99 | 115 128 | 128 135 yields -0.12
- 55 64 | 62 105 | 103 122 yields 0.37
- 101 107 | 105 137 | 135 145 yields -0.21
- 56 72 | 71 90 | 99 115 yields 0.18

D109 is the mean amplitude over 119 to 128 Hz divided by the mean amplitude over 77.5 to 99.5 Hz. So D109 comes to 1.92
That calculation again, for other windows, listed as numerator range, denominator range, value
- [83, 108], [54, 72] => 0.44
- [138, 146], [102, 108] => 2.50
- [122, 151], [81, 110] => 2.28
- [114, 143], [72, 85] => 1.35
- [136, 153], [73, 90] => 1.62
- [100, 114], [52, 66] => 0.49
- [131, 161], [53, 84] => 1.20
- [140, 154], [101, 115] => 2.04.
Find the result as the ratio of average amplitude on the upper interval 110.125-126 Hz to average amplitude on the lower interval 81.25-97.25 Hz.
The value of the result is 1.8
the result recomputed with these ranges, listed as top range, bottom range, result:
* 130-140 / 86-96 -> 2.36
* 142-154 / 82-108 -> 2.45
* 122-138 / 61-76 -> 1.10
